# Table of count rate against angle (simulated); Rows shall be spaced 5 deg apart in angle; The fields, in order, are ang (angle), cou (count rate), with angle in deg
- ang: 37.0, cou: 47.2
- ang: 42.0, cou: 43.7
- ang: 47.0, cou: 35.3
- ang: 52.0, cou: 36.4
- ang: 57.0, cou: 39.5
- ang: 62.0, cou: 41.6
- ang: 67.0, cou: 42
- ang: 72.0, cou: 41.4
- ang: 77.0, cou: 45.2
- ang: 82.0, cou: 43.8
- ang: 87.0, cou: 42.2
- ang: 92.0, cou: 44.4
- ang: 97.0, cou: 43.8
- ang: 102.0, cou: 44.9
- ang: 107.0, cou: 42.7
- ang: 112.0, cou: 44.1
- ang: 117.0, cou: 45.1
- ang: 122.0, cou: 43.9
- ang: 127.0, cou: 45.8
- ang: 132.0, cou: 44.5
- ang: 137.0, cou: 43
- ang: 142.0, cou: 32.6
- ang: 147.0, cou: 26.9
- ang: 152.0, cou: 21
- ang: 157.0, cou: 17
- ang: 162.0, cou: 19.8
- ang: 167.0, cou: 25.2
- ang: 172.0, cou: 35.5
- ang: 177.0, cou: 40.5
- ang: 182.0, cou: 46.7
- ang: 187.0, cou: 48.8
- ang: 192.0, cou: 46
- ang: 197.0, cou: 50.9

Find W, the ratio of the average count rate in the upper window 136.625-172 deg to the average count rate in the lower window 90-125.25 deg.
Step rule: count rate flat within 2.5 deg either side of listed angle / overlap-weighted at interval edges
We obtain 0.59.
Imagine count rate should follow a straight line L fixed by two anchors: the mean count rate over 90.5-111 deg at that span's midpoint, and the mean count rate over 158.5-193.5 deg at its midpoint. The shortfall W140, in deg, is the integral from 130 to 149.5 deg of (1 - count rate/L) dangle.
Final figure 1.8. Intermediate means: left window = 43.9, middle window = 36.6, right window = 36.7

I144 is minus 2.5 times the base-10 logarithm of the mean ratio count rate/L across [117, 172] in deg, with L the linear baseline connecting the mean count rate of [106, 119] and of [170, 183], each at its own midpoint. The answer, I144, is 0.283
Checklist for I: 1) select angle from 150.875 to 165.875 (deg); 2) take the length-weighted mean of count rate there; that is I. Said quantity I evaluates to 19.7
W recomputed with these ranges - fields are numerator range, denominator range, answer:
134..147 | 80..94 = 0.83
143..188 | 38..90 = 0.74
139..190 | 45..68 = 0.82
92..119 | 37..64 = 1.10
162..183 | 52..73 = 0.84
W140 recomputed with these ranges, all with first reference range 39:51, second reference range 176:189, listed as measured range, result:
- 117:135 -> -0.7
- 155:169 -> 7.6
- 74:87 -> -0.9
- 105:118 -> -0.4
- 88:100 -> -0.6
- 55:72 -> -0.4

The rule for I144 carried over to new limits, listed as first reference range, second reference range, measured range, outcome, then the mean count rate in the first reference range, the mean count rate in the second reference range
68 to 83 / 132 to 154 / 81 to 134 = -0.16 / 43.3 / 32.6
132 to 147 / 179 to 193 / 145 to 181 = 0.48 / 37.1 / 47.1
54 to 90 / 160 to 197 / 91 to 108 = -0.07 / 42.2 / 38.6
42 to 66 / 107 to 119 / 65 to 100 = -0.05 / 39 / 44.2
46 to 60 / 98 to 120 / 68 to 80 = -0.08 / 37.4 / 44.2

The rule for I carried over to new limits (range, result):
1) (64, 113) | 43.4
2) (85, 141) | 43.7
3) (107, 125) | 44.2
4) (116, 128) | 44.8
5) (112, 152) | 39.3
